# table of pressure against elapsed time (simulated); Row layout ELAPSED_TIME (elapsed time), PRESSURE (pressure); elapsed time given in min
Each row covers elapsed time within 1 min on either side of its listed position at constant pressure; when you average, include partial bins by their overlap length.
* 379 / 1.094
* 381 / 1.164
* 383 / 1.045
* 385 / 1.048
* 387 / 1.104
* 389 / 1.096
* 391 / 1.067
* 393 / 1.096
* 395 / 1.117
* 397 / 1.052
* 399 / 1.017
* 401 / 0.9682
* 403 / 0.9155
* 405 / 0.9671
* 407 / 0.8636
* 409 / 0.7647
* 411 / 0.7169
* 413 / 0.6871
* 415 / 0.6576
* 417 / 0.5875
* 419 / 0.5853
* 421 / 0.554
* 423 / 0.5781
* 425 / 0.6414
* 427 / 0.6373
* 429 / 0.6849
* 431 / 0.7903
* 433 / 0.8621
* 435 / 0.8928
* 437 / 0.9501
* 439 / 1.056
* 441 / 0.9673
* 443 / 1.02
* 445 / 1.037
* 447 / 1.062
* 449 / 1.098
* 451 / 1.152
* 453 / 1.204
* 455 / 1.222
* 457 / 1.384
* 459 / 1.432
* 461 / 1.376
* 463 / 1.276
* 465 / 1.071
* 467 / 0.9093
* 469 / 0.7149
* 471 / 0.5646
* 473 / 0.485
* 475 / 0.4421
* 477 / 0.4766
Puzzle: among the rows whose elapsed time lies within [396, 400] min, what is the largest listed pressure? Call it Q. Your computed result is 1.052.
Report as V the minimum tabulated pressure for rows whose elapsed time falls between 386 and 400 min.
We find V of 1.017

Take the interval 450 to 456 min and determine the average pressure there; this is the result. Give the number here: 1.19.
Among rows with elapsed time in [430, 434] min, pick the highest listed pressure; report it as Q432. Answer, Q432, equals 0.8621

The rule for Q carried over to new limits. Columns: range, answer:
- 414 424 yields 0.6576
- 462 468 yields 1.276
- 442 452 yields 1.152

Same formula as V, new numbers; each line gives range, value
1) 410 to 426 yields 0.554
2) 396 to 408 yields 0.8636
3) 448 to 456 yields 1.098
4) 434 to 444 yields 0.8928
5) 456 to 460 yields 1.384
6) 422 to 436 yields 0.5781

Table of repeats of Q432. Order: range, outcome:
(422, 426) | 0.6414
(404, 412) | 0.9671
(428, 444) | 1.056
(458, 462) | 1.432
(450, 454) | 1.204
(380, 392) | 1.164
